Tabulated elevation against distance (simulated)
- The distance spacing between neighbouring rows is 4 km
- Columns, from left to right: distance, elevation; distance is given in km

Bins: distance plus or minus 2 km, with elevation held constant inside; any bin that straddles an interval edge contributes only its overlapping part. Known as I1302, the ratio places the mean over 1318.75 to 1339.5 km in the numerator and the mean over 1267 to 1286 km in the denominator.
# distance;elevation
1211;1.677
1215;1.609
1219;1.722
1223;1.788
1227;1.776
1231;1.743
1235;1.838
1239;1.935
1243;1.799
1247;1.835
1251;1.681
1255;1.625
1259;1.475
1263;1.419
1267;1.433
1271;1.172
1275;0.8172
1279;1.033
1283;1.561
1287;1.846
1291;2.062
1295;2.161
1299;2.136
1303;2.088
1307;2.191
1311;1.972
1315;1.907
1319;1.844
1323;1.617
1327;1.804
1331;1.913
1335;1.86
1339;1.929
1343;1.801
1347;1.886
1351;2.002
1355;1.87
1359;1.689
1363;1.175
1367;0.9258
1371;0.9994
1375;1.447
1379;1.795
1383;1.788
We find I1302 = 1.50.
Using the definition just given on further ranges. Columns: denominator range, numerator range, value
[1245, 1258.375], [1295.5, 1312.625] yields 1.25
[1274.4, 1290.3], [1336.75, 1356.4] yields 1.34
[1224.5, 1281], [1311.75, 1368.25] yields 1.13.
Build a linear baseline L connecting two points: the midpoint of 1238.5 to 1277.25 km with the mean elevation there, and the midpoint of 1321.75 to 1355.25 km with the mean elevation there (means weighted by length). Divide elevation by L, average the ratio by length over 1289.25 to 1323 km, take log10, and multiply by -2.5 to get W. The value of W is -0.18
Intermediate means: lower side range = 1.5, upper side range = 1.86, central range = 2.02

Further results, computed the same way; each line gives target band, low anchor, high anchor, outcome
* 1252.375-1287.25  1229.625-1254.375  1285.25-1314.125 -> 0.38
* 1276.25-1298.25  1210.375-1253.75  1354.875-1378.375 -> -0.09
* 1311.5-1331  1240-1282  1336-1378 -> -0.19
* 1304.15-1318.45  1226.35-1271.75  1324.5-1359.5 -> -0.12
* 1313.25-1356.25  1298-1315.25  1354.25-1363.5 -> -0.03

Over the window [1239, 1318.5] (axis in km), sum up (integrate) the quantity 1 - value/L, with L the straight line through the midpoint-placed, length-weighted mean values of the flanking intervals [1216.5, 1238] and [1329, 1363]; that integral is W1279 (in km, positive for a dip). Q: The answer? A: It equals 4.2 km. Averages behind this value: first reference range 1.78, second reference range 1.83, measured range 1.7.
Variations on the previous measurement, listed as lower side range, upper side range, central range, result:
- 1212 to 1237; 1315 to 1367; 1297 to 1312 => -3.0 km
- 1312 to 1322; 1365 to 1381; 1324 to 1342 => -1.7 km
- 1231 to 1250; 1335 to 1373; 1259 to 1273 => 3.3 km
